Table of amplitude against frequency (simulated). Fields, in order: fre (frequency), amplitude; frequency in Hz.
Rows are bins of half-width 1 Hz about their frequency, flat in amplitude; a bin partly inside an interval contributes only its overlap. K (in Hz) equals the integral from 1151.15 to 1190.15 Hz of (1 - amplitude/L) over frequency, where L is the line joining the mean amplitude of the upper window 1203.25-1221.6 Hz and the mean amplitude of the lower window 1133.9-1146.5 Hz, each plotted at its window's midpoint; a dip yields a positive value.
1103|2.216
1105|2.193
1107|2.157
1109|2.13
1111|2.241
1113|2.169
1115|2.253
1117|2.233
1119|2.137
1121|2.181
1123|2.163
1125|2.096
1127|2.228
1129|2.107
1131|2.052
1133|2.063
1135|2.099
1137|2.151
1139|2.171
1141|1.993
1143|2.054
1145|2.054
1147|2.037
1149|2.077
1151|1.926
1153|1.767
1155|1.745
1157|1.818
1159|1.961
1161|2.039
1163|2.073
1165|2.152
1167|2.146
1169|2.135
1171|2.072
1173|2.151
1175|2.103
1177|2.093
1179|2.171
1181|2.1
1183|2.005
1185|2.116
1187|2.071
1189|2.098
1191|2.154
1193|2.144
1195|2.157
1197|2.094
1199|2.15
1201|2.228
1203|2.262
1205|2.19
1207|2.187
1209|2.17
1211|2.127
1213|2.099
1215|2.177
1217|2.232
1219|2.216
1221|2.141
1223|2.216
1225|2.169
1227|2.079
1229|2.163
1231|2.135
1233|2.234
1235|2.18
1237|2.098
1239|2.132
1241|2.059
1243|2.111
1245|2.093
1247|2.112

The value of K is 1.5 Hz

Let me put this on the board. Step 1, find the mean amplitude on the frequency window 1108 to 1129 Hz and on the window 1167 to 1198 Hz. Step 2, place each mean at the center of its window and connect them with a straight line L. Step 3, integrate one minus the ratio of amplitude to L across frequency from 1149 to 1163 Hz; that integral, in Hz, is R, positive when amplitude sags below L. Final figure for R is 1.5 Hz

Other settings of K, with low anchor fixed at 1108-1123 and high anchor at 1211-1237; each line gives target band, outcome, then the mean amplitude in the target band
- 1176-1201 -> 0.6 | 2.12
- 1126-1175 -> 3.1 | 2.05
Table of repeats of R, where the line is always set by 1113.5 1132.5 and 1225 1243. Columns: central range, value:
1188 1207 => -0.20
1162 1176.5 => 0.21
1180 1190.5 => 0.31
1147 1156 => 1.07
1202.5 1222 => -0.35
